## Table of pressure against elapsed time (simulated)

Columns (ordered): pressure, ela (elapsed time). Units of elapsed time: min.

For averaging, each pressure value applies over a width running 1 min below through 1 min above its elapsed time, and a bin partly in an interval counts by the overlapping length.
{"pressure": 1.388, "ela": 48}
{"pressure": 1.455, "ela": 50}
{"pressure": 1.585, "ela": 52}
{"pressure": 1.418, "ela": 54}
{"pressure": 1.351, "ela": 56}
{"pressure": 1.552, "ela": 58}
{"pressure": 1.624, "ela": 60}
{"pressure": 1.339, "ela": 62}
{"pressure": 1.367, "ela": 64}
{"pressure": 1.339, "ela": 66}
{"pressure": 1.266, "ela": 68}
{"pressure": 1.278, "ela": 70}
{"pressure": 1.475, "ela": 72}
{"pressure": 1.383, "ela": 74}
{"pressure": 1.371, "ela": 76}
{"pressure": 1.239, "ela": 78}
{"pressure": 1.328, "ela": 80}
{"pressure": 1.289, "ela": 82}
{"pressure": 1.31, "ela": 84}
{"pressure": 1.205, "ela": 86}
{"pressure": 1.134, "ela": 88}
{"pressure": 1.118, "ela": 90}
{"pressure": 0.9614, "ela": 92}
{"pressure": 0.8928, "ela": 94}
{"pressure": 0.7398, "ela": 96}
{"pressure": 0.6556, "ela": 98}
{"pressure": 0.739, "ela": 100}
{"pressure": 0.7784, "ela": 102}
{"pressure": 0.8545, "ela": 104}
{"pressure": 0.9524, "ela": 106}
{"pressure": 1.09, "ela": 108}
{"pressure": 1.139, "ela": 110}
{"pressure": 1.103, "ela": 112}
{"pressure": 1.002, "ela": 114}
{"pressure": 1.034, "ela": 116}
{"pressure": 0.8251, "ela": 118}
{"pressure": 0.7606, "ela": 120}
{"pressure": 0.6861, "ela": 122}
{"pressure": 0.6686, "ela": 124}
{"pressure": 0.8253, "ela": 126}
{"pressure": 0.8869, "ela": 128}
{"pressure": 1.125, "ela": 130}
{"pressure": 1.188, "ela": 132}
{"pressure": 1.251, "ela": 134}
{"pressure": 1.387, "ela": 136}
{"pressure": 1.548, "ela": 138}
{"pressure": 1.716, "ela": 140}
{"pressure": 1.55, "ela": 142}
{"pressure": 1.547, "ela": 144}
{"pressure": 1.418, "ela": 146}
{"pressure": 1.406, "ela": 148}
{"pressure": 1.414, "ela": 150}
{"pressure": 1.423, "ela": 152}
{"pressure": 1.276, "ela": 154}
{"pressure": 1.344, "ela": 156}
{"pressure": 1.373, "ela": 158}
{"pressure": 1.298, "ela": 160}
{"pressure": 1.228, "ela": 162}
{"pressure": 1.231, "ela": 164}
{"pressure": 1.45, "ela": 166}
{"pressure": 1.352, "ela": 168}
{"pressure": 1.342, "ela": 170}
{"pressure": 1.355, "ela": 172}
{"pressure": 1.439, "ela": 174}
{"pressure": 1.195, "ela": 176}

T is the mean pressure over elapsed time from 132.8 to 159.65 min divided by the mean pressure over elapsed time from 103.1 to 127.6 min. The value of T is 1.6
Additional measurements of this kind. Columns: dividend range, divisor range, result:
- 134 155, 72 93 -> 1.17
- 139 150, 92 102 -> 1.95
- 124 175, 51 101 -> 1.07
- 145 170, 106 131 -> 1.45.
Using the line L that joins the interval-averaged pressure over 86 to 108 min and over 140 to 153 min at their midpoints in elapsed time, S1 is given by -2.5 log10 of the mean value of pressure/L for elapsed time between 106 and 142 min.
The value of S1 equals 0.13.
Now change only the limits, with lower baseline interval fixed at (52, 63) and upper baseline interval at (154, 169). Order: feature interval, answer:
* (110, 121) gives 0.40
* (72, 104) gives 0.30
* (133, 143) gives -0.10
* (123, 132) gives 0.44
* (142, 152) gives -0.09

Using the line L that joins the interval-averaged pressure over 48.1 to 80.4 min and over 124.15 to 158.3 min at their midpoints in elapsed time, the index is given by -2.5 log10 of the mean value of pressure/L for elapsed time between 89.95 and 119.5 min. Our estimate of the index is 0.424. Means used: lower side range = 1.4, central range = 0.917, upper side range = 1.32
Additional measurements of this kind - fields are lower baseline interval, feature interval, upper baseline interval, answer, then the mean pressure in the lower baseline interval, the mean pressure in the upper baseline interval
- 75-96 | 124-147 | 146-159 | 0.034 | 1.16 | 1.38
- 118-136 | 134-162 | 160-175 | -0.242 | 0.944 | 1.34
